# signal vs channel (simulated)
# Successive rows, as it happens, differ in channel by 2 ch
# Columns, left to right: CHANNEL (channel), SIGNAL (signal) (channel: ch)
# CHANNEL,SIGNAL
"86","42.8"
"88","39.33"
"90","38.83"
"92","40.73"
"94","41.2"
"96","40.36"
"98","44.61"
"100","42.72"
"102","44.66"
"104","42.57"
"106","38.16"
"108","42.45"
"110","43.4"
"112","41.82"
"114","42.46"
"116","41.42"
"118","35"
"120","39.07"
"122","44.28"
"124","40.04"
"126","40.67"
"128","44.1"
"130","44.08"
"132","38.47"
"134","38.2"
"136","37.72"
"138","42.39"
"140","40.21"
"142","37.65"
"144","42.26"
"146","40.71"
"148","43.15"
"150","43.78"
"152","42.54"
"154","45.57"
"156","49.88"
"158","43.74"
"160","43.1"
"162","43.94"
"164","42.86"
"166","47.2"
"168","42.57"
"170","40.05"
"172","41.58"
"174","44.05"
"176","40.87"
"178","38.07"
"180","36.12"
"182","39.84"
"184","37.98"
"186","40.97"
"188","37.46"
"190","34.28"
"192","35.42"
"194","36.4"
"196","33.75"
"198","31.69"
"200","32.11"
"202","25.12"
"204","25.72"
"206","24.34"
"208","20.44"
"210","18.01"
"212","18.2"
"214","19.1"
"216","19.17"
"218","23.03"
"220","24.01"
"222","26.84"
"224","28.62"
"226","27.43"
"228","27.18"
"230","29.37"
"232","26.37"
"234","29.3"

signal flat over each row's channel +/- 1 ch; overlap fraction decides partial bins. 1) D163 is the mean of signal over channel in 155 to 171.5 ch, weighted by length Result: 44.1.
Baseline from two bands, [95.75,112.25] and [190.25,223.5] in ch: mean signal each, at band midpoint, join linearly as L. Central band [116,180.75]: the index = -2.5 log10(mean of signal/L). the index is -0.188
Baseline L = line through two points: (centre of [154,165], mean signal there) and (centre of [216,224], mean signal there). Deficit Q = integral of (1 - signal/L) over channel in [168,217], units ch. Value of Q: 2.75 ch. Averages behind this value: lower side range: 44.8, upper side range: 24.4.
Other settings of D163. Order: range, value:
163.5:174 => 43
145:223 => 35.2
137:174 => 43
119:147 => 40.7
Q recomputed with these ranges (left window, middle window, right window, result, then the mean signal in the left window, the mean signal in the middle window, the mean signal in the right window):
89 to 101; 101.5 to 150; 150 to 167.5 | 2.2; 41.4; 41.1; 44.7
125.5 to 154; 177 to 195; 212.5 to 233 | -2.9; 41.3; 37.4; 24.9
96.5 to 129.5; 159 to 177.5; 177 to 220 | -4.8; 41.7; 42.8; 29.7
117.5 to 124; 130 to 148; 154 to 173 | 0.6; 39.9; 40.1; 44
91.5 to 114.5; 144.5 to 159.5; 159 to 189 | -1.0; 42.1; 44.1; 41.1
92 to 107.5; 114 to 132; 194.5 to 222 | -1.3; 42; 41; 24.5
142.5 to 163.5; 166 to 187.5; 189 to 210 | -2.4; 43.7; 40.5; 29.4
